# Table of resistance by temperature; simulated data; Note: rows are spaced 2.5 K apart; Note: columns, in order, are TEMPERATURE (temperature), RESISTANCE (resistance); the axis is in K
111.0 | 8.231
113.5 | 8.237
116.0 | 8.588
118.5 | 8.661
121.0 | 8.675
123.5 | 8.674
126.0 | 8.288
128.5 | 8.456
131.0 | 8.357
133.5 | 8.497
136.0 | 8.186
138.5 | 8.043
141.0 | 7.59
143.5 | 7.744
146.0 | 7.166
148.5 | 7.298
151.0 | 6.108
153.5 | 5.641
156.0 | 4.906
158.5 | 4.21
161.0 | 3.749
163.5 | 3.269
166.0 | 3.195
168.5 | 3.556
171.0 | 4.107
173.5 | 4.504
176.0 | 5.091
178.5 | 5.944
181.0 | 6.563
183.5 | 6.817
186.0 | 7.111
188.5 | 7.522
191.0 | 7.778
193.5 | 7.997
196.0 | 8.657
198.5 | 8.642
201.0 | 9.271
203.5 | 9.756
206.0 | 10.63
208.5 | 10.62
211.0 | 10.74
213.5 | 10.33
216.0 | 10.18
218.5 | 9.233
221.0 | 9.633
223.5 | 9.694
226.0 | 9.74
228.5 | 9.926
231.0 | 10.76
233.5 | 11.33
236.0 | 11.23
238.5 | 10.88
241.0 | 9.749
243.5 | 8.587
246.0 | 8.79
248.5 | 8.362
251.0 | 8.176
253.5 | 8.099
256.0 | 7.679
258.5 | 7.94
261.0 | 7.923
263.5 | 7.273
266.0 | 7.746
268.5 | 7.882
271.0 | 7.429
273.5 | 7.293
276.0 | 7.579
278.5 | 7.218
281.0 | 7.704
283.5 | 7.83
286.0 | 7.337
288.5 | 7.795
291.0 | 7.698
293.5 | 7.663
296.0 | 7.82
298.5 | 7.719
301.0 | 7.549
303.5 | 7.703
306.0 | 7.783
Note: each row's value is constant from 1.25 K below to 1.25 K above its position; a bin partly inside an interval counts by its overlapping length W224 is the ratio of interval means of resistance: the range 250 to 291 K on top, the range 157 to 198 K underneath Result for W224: 1.35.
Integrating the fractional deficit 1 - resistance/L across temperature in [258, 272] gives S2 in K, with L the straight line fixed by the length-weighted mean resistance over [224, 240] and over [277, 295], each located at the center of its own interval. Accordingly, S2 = 1.7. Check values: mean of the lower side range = 10.6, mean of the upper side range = 7.61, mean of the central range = 7.69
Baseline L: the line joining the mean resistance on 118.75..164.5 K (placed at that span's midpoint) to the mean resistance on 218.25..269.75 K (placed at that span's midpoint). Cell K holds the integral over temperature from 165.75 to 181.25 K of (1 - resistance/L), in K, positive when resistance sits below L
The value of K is 6.0 K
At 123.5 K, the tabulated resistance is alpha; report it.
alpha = 8.674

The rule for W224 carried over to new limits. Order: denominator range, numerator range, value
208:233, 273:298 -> 0.75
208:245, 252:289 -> 0.75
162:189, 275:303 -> 1.48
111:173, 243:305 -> 1.16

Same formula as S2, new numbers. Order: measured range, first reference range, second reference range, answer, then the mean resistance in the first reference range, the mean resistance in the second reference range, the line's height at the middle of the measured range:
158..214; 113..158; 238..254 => 9.0 K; 7.66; 8.9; 8.23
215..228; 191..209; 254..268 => -1.5 K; 9.21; 7.74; 8.69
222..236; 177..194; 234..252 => -2.3 K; 7.04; 9.49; 8.9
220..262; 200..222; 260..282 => -2.4 K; 10.1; 7.56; 8.81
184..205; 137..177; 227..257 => -3.2 K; 5.41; 9.48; 7.2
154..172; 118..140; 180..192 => 8.8 K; 8.41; 7.16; 7.66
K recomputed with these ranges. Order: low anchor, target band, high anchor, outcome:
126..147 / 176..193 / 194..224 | 4.3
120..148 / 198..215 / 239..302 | -4.4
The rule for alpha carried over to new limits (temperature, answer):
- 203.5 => 9.756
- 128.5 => 8.456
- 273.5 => 7.293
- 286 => 7.337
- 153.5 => 5.641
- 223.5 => 9.694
